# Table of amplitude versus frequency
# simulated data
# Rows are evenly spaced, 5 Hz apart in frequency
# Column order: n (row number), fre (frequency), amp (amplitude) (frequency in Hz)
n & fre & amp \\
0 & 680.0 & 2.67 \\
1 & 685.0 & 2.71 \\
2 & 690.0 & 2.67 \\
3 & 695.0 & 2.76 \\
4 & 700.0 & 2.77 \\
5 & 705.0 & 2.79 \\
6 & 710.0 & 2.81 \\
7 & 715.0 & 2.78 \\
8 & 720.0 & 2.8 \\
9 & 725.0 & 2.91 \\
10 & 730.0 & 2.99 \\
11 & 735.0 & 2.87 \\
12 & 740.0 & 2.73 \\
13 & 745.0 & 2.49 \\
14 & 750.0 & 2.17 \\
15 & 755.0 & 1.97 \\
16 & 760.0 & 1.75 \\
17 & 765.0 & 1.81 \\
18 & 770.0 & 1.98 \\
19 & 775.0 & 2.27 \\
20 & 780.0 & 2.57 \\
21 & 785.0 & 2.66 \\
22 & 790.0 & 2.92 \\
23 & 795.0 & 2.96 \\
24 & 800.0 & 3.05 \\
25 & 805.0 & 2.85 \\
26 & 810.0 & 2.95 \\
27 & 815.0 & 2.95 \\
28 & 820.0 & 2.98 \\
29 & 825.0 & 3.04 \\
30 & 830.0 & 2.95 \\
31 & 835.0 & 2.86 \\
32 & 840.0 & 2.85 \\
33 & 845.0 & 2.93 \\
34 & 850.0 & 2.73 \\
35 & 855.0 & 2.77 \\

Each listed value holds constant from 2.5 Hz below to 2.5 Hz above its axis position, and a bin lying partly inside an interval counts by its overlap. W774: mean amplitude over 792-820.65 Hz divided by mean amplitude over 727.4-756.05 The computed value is 1.15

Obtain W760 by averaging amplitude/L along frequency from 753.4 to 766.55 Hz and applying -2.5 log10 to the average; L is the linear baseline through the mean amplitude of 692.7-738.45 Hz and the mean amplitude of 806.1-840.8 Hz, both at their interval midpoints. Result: 0.49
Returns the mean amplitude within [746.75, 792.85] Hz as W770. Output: 2.24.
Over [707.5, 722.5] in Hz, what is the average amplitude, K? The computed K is 2.8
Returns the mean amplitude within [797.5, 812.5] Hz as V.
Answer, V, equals 2.95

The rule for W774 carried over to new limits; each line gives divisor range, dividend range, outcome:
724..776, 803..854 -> 1.24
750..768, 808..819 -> 1.56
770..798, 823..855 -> 1.10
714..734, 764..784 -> 0.77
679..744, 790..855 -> 1.05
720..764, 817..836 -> 1.20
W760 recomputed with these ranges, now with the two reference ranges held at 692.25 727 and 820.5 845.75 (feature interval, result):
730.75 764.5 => 0.213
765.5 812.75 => 0.091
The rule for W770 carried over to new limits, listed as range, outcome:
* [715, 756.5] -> 2.64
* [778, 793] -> 2.73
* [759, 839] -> 2.68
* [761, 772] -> 1.87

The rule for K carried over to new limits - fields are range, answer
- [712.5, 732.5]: 2.87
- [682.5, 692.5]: 2.69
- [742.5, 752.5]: 2.33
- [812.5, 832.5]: 2.98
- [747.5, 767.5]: 1.93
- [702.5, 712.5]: 2.8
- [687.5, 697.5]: 2.71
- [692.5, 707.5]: 2.77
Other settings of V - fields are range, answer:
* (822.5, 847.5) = 2.93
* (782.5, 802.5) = 2.9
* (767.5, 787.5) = 2.37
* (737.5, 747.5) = 2.61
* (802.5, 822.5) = 2.93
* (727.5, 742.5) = 2.86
